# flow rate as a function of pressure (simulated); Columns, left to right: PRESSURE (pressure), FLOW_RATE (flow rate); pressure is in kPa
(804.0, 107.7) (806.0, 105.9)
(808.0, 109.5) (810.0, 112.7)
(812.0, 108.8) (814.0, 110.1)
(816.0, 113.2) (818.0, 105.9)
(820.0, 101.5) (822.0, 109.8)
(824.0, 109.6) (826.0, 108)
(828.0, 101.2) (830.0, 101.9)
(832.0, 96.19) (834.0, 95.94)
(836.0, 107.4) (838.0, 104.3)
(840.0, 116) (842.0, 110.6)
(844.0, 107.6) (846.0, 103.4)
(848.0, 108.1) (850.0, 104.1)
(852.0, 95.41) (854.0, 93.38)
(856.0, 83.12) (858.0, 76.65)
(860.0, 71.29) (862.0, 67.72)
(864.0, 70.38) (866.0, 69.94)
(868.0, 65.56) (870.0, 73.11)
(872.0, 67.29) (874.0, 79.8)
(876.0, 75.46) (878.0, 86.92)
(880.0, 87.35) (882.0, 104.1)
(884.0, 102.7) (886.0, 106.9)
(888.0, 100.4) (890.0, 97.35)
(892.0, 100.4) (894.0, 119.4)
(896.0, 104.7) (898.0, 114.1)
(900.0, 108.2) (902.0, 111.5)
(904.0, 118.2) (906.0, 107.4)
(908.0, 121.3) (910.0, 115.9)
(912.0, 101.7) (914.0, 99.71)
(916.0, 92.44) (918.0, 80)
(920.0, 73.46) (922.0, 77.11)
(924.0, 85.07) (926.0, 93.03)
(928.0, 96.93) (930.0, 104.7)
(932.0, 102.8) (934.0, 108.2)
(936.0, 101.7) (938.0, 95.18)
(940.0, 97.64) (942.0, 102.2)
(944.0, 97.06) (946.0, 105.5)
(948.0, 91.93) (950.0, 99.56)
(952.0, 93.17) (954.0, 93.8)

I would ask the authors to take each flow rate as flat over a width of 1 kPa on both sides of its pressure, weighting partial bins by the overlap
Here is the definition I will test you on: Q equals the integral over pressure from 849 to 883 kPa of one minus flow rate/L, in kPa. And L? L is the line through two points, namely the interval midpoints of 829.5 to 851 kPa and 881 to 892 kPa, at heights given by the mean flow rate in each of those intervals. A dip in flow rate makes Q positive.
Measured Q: 7.5 kPa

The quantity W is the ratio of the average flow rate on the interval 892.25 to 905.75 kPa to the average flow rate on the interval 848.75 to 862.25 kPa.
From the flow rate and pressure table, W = 1.30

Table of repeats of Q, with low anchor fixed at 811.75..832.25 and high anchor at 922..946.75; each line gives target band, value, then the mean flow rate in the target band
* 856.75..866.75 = 3.08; 71.5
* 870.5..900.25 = 1.56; 96.3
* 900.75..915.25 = -1.50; 110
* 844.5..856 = 0.51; 99.6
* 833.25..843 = -0.19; 107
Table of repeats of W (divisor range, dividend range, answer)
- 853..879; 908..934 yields 1.26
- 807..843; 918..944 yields 0.88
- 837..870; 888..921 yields 1.16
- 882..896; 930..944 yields 0.97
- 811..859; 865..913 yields 0.95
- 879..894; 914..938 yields 0.92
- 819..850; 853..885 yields 0.76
